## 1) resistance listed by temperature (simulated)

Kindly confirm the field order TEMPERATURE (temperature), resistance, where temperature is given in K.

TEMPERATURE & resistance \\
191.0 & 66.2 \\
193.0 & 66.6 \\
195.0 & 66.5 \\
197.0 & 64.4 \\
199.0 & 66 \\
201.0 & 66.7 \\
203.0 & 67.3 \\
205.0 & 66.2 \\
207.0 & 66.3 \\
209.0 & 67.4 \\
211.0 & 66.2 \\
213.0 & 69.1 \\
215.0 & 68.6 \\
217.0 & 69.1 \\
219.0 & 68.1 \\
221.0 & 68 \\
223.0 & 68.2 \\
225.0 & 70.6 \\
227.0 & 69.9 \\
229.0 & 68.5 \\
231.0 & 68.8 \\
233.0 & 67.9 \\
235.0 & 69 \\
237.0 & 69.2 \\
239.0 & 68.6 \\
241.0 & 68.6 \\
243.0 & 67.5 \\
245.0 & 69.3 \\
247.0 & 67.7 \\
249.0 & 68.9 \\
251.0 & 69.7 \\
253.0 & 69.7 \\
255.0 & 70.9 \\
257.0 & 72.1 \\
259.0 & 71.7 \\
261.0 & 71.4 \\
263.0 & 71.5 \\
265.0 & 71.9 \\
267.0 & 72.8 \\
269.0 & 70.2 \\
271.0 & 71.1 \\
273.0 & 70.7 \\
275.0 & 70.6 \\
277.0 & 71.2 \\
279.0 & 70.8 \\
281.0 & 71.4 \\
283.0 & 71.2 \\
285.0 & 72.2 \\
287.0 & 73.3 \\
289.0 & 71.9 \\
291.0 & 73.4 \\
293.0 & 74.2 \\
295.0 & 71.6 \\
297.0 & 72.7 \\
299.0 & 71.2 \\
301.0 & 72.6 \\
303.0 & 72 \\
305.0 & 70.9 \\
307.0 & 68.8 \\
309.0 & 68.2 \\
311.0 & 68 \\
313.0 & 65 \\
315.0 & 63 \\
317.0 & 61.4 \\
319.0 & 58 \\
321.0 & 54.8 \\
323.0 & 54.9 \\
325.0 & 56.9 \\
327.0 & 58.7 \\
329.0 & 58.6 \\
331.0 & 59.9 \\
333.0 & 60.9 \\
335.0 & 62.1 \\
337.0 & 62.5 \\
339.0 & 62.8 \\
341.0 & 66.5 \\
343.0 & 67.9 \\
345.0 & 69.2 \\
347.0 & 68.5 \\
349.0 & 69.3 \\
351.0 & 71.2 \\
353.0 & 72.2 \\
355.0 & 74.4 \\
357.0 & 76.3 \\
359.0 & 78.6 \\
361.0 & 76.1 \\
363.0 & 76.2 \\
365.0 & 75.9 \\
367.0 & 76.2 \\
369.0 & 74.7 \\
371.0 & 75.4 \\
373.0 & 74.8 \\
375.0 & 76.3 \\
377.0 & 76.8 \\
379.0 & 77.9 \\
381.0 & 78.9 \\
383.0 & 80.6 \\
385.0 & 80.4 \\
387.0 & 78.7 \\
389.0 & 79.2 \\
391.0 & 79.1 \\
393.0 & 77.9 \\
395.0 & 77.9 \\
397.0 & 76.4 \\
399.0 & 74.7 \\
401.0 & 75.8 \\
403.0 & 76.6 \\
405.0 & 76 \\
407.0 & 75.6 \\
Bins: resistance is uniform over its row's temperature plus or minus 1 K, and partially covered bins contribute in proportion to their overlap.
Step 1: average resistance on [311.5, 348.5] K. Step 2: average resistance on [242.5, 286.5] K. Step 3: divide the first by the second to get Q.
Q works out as 0.88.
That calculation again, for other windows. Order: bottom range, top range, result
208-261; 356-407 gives 1.12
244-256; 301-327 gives 0.92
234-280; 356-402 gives 1.10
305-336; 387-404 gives 1.25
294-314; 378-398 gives 1.12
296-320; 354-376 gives 1.12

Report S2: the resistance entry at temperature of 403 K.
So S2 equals 76.6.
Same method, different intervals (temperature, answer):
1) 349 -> 69.3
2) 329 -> 58.6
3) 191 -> 66.2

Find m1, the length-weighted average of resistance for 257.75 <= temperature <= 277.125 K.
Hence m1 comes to 71.3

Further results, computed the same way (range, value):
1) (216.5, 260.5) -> 69.2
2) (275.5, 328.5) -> 67.6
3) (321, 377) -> 68.7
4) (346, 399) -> 76.1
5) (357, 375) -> 76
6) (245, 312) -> 71.1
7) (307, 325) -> 61.8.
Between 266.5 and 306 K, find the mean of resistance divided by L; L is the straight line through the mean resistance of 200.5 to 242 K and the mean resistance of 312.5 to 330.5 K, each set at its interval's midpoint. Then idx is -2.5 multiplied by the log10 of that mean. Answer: -0.16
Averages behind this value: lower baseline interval 68.2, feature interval 71.8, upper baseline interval 58.9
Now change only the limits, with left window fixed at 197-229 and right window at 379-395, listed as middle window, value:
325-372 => 0.113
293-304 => 0.016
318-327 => 0.307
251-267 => -0.008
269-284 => 0.014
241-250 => 0.023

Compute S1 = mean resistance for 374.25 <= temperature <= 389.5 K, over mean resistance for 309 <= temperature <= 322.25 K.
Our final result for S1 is 1.27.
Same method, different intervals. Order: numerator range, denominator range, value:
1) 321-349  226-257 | 0.90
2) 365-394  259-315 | 1.09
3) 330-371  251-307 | 0.98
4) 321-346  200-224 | 0.91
